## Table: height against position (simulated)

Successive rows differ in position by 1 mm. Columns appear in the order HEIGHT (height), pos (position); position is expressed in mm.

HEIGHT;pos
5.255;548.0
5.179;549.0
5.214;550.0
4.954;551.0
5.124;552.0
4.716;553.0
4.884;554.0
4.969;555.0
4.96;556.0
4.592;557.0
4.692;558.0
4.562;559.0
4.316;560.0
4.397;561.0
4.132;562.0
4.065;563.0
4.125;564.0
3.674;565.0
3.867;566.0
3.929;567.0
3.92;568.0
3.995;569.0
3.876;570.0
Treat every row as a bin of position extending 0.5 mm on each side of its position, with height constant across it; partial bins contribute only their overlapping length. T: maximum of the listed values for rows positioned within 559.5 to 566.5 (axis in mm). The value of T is 4.397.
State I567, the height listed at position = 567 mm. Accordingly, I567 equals 3.929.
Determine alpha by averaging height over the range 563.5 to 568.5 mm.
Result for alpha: 3.9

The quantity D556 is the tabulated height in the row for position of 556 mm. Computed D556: 4.96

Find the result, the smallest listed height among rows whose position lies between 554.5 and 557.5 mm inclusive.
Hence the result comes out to 4.592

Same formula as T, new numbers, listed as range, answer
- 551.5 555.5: 5.124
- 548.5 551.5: 5.214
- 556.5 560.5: 4.692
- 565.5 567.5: 3.929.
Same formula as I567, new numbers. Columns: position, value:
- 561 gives 4.397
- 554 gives 4.884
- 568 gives 3.92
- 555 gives 4.969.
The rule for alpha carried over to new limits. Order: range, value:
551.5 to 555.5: 4.92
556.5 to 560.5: 4.54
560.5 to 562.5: 4.26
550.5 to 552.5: 5.04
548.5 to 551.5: 5.12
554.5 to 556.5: 4.96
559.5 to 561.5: 4.36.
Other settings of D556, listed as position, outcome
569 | 3.995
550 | 5.214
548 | 5.255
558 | 4.692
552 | 5.124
